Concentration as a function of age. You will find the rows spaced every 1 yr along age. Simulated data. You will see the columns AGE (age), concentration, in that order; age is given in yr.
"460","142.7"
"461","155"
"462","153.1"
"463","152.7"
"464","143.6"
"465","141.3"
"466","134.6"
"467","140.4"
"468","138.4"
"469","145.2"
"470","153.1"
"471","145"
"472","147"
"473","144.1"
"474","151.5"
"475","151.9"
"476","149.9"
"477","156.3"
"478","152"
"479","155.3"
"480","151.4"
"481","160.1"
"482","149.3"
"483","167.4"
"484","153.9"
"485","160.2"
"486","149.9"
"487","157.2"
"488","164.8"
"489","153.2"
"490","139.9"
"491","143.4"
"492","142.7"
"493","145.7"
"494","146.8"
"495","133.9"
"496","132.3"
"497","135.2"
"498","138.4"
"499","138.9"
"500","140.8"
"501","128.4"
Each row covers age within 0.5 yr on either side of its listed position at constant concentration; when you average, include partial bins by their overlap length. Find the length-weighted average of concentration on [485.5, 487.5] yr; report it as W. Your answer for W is 154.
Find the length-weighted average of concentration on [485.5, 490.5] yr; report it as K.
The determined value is 153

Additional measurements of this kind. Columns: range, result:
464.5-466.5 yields 138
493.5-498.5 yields 137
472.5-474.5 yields 148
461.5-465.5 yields 148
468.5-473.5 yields 147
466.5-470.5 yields 144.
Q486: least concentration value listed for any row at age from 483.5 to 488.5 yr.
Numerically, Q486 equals 149.9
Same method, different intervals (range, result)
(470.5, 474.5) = 144.1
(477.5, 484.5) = 149.3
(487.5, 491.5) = 139.9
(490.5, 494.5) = 142.7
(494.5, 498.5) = 132.3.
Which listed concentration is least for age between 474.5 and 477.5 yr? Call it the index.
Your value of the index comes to 149.9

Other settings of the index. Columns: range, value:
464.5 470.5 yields 134.6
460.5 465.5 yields 141.3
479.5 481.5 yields 151.4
